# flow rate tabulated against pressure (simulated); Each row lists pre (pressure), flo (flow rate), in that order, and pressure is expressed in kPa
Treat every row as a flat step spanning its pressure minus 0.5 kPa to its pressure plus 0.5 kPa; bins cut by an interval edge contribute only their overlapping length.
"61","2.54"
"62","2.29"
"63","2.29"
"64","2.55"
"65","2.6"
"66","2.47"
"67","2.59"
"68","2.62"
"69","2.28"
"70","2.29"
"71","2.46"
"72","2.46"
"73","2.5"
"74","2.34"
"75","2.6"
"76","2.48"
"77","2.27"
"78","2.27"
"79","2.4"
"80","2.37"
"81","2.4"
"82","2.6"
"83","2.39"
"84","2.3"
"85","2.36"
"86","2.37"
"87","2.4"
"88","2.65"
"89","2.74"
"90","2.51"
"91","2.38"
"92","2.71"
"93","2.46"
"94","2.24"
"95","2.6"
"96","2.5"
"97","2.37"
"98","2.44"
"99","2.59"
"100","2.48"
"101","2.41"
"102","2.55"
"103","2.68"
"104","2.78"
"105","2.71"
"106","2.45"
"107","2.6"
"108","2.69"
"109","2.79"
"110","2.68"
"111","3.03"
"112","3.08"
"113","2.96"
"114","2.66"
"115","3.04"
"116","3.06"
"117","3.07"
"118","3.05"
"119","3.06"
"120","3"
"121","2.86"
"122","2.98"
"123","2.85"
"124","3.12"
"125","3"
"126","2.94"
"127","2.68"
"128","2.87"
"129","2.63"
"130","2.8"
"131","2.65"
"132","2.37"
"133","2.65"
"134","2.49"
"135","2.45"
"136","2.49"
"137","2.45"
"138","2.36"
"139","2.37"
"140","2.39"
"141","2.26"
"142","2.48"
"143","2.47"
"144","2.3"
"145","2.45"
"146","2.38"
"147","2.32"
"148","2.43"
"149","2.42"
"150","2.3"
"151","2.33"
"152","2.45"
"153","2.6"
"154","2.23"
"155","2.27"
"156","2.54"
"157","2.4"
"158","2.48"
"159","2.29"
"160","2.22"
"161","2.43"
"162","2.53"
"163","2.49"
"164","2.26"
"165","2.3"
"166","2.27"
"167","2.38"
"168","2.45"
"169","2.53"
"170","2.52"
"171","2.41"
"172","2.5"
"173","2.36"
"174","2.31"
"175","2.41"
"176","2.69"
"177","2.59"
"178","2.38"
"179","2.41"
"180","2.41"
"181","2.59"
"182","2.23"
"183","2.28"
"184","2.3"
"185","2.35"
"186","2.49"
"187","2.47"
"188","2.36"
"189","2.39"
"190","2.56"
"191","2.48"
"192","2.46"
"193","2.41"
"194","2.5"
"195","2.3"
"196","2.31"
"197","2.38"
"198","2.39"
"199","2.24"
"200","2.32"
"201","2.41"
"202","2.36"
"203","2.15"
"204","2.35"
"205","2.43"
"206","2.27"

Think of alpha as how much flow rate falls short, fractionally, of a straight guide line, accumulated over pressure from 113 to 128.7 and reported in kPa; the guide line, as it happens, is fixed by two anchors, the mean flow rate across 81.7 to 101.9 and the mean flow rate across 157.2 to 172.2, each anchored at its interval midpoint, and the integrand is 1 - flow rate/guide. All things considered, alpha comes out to -3.21 kPa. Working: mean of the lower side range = 2.48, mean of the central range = 2.95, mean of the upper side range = 2.4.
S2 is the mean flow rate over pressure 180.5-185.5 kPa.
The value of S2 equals 2.35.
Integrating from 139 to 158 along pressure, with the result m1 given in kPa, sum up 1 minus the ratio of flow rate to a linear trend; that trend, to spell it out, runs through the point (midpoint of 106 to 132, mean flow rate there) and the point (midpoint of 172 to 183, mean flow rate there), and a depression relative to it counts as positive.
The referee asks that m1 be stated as 1.8 kPa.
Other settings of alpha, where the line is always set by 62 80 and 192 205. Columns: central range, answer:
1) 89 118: -3.10 kPa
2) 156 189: -0.60 kPa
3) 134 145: -0.09 kPa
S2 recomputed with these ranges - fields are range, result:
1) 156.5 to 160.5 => 2.35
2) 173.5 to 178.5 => 2.48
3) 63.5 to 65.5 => 2.58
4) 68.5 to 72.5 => 2.37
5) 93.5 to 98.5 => 2.43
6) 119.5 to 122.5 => 2.95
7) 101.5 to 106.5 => 2.63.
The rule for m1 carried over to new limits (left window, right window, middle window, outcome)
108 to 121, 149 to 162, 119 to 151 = 0.9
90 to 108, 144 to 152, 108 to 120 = -2.2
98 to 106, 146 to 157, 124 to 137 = -1.1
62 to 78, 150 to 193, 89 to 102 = -0.3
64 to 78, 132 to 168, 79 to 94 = -0.1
